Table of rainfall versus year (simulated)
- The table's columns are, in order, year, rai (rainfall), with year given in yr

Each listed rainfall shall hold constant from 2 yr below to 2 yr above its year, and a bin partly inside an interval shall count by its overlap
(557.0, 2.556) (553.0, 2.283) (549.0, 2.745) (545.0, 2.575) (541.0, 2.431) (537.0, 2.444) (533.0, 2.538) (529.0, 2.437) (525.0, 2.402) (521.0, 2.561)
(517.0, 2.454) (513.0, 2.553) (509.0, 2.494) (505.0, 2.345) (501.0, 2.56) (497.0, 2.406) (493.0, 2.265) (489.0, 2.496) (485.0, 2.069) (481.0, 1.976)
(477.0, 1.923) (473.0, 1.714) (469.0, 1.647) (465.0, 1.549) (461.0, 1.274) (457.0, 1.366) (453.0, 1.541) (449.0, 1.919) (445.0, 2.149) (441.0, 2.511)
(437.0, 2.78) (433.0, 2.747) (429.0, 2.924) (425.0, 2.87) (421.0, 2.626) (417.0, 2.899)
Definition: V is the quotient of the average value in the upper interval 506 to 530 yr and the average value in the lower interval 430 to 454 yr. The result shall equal 1.06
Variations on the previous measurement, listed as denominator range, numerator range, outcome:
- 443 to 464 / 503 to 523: 1.51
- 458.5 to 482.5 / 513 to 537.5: 1.49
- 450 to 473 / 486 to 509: 1.59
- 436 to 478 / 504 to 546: 1.35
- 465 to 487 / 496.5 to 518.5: 1.35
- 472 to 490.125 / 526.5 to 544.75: 1.22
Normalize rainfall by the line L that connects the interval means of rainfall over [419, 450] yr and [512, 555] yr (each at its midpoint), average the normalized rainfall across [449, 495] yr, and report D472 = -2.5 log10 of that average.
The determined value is 0.37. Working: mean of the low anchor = 2.59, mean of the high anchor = 2.49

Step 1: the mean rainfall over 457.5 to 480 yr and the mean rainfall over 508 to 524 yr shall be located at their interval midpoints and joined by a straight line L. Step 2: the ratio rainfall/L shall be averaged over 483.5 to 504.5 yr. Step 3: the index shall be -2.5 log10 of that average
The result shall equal -0.13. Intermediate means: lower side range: 1.62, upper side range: 2.51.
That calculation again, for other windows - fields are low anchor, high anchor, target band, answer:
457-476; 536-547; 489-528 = -0.19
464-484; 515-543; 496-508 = -0.15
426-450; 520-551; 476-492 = 0.18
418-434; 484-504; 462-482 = 0.40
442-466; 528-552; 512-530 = -0.07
